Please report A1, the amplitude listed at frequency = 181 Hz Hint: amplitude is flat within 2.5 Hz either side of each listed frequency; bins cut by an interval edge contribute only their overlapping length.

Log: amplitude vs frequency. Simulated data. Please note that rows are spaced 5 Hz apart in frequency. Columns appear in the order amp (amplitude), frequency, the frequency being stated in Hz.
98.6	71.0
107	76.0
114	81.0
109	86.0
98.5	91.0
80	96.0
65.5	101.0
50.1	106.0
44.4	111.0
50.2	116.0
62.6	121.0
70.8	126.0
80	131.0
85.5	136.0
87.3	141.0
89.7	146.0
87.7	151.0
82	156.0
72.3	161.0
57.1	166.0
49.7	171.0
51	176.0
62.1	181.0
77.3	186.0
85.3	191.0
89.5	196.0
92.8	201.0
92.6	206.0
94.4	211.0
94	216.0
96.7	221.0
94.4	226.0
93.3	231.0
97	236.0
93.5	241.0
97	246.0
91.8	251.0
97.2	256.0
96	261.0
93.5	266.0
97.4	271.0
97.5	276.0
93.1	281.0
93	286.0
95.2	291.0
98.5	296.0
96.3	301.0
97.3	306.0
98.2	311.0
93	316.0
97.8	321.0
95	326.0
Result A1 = 62.1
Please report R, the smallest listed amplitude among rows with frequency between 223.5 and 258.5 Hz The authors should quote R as 91.8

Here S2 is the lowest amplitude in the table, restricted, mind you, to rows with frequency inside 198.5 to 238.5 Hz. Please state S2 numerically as 92.6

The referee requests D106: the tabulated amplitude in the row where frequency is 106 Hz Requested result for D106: 50.1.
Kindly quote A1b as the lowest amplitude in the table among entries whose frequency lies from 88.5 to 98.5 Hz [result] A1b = 80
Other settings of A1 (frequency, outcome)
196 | 89.5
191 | 85.3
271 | 97.4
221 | 96.7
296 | 98.5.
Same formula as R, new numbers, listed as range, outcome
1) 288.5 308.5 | 95.2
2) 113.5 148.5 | 50.2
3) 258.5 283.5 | 93.1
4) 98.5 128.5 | 44.4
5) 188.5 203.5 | 85.3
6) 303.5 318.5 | 93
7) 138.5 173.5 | 49.7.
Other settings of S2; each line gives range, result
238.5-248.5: 93.5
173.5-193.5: 51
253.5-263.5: 96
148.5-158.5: 82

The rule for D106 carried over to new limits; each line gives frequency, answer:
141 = 87.3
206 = 92.6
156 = 82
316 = 93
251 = 91.8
